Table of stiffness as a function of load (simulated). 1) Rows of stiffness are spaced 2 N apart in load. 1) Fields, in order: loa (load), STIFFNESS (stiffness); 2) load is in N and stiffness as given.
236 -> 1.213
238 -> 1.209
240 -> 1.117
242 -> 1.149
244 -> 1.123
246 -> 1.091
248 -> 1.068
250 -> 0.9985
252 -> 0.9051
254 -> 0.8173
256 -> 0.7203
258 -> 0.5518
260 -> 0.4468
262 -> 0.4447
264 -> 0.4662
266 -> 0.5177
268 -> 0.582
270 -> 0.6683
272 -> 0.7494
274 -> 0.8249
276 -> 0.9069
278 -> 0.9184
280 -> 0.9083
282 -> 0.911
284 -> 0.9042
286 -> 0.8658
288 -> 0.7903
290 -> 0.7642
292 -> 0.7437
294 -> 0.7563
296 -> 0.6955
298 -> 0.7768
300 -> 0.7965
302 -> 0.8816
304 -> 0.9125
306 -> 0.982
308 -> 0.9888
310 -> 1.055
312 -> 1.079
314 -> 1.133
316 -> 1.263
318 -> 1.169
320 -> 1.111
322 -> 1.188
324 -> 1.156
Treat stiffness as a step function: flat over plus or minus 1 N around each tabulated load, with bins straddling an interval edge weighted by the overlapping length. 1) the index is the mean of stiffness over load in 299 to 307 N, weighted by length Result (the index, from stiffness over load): 0.893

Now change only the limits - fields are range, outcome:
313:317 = 1.2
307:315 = 1.06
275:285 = 0.91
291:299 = 0.743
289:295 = 0.755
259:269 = 0.491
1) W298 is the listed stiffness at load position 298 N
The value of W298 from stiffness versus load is 0.7768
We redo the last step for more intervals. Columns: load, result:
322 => 1.188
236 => 1.213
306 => 0.982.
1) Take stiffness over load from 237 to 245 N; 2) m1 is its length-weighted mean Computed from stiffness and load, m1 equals 1.15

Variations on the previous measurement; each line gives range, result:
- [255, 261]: 0.573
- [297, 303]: 0.818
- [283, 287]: 0.885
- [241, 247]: 1.12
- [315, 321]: 1.18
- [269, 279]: 0.814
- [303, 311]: 0.985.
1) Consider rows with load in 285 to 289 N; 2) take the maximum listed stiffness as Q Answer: 0.8658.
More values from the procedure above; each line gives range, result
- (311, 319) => 1.263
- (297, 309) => 0.9888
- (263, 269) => 0.582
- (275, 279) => 0.9184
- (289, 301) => 0.7965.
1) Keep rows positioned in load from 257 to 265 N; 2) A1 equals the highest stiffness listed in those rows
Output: 0.5518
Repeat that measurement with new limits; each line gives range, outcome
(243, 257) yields 1.123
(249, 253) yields 0.9985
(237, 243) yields 1.209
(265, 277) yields 0.9069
